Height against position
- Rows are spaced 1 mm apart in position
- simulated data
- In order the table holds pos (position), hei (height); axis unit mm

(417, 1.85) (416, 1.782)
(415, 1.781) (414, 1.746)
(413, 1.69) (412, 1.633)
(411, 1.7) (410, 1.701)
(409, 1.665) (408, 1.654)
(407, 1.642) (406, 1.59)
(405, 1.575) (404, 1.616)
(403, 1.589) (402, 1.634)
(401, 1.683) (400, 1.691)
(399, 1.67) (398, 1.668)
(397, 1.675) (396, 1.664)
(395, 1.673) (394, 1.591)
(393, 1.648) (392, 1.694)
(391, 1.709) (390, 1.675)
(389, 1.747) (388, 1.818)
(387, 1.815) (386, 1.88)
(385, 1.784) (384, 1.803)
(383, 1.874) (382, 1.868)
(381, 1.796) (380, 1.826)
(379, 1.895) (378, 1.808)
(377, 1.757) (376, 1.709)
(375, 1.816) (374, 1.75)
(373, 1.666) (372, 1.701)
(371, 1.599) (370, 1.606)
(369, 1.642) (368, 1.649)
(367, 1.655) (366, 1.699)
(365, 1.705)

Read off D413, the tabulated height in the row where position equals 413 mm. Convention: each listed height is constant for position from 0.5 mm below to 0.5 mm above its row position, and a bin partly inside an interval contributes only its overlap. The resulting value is 1.69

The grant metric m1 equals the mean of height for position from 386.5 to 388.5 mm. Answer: 1.82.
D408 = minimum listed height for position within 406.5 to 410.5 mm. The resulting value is 1.642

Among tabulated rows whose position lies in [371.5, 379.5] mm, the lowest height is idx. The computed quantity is 1.666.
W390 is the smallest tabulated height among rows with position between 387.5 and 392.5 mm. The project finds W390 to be 1.675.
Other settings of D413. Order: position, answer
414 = 1.746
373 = 1.666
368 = 1.649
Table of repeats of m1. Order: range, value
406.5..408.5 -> 1.65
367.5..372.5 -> 1.64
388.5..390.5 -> 1.71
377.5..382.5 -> 1.84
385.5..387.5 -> 1.85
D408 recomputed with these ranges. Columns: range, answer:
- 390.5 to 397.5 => 1.591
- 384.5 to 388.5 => 1.784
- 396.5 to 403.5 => 1.589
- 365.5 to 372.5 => 1.599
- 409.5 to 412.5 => 1.633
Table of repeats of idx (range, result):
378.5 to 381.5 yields 1.796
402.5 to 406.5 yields 1.575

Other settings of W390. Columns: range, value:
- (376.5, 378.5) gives 1.757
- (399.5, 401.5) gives 1.683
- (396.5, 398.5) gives 1.668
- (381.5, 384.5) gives 1.803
